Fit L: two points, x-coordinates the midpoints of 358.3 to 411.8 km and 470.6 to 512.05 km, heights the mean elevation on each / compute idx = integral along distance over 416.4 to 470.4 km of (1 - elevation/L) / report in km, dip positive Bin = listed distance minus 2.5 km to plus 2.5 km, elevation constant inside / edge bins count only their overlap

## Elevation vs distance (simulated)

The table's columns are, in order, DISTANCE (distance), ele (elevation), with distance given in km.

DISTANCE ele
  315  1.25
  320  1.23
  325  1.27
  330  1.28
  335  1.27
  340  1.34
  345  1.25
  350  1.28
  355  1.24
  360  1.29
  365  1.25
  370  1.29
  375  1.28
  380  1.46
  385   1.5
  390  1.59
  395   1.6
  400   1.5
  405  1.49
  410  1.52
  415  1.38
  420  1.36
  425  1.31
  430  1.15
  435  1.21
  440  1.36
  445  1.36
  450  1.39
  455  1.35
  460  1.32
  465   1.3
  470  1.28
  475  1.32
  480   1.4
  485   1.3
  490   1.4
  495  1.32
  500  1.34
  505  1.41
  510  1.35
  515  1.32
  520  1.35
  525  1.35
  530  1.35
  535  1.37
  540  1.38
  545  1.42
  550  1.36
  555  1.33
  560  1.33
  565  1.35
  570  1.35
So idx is 3.0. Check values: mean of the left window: 1.43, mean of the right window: 1.35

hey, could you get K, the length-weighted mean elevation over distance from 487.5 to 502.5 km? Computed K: 1.35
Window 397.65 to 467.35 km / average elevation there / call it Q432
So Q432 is 1.36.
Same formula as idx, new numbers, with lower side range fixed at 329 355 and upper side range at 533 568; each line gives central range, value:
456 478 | 0.3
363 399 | -3.7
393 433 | -3.1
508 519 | 0.1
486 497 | -0.1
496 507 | -0.2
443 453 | -0.4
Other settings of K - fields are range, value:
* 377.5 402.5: 1.53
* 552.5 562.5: 1.33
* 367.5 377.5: 1.29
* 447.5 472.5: 1.33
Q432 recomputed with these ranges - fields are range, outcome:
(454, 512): 1.34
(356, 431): 1.4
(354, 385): 1.32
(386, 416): 1.52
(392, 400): 1.57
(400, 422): 1.45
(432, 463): 1.33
